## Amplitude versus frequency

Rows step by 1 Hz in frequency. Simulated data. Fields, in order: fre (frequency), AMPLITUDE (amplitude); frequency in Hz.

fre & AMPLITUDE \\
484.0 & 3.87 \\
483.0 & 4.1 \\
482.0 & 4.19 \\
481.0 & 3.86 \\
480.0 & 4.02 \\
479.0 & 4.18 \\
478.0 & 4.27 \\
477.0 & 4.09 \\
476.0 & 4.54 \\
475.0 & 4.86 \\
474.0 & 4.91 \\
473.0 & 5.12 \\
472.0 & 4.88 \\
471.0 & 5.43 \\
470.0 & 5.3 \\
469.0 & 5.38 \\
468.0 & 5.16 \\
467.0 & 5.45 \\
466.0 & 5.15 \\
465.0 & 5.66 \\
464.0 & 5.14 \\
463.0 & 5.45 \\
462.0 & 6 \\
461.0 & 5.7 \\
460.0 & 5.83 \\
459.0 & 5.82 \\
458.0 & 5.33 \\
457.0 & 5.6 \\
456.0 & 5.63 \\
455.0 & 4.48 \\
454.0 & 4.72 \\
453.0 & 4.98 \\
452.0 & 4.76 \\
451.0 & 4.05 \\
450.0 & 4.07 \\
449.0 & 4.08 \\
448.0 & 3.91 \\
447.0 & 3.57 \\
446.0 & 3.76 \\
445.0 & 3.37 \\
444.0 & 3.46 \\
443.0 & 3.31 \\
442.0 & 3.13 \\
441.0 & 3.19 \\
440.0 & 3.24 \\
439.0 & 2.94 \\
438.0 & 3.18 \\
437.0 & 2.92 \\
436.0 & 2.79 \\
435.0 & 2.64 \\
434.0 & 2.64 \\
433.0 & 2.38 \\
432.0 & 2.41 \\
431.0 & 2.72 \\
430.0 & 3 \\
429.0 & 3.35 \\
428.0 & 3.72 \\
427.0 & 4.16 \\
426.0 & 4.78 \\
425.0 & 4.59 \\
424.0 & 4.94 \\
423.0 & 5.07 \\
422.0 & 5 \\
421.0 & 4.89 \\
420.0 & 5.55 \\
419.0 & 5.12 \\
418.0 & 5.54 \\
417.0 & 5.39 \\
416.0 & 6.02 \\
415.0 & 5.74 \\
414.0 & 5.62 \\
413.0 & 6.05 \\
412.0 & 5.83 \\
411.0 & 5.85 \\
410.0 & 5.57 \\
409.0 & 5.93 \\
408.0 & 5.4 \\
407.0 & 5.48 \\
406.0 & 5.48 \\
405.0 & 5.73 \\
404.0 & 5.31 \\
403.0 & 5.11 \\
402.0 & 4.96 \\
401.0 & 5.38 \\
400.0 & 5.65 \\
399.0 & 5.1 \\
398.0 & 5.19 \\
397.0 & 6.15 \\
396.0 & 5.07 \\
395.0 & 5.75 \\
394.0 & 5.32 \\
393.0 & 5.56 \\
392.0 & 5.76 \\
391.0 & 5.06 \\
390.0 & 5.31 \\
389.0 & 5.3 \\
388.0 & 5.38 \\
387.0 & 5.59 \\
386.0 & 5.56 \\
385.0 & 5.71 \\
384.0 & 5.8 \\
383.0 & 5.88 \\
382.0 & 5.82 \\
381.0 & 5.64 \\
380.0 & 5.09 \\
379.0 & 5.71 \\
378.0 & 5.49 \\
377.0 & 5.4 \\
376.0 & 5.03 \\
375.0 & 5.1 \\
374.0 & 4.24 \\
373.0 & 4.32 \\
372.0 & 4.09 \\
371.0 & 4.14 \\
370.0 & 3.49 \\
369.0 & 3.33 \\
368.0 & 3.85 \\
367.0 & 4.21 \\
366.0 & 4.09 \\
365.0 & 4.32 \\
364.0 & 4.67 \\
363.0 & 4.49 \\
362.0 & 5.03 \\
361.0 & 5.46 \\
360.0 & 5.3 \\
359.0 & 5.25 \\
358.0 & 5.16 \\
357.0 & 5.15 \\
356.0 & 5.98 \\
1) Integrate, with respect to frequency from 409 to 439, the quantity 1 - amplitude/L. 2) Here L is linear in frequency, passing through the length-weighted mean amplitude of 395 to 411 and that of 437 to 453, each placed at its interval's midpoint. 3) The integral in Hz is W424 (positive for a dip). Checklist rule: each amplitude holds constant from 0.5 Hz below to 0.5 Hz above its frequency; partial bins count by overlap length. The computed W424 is 1.4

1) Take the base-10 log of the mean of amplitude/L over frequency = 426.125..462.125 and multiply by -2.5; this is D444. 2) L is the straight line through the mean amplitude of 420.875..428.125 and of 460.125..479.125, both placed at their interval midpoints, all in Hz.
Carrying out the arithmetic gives 0.25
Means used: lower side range 4.68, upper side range 5.12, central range 3.9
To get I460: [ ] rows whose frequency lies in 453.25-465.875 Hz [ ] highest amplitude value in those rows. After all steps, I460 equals 6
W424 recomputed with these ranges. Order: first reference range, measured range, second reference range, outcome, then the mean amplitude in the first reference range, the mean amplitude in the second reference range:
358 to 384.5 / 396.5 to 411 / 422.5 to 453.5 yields -4.3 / 4.82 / 3.58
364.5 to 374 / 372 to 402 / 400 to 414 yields -4.1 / 4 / 5.55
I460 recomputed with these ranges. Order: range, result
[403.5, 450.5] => 6.05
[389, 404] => 6.15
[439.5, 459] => 5.82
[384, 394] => 5.8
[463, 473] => 5.66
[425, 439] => 4.78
